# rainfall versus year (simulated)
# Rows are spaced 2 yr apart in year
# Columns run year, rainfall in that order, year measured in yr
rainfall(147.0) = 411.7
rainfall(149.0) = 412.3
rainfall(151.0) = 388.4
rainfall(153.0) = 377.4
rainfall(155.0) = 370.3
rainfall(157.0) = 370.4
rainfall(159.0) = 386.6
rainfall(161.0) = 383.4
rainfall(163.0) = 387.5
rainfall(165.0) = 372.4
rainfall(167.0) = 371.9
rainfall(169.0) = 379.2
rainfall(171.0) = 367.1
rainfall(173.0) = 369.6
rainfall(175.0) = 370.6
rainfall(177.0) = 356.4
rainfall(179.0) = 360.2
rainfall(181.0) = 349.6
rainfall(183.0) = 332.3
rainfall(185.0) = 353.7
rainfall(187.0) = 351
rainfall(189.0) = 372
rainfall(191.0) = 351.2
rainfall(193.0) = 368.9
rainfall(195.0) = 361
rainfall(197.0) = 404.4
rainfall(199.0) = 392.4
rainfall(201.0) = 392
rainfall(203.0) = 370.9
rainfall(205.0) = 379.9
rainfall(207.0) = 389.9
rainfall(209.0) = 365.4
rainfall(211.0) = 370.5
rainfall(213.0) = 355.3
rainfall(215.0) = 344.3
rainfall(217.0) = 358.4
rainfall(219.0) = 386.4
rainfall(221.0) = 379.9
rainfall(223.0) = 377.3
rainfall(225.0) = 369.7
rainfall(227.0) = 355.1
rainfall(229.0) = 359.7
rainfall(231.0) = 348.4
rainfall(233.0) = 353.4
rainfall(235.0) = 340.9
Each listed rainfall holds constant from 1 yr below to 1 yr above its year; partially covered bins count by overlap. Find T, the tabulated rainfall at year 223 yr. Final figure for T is 377.3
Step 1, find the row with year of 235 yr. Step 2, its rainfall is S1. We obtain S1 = 340.9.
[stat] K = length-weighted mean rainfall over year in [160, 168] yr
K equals 379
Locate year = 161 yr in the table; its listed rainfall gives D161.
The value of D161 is 383.4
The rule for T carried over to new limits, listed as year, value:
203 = 370.9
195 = 361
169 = 379.2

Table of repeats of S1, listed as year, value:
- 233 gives 353.4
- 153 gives 377.4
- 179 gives 360.2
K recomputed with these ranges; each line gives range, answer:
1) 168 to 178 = 369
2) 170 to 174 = 368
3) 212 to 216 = 350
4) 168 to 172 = 373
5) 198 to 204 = 385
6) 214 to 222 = 367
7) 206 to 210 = 378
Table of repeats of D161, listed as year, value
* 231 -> 348.4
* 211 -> 370.5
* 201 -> 392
